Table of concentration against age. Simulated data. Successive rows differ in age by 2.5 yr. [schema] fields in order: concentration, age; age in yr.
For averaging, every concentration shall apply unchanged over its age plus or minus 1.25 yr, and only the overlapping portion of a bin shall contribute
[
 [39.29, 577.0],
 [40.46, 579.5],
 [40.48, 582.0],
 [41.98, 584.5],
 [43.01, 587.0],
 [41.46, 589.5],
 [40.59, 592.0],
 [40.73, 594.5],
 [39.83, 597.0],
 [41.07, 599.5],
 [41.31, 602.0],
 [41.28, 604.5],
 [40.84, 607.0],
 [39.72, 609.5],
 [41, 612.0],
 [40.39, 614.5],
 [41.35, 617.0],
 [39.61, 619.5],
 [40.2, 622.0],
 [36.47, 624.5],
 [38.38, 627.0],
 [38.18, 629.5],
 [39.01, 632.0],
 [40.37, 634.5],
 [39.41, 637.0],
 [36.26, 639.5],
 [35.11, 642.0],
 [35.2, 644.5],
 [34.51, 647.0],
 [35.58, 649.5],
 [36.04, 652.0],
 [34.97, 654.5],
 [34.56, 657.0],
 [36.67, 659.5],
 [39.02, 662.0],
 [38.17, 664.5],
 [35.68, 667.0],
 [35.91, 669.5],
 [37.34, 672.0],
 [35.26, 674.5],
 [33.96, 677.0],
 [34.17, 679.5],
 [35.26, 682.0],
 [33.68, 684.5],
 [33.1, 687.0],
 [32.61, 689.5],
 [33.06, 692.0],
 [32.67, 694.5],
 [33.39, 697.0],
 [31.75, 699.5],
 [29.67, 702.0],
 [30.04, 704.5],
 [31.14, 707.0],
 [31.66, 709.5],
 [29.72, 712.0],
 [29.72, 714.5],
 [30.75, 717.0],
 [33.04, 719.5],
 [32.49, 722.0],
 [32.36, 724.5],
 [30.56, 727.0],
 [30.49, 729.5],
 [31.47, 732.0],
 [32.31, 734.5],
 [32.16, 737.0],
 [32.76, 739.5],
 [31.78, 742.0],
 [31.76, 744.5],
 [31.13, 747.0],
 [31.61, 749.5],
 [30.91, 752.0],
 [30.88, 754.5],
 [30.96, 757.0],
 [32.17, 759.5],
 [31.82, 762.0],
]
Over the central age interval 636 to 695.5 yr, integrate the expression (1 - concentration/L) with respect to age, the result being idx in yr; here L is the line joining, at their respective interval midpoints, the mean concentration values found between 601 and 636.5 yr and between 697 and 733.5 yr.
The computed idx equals 0.4 yr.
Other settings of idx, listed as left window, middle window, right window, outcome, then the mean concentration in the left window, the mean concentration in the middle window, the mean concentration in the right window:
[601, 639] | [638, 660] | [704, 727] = 1.0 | 39.8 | 35.4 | 31.2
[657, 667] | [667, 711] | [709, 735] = 1.7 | 37.2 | 33.3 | 31.3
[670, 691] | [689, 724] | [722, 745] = 1.7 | 34.5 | 31.5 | 31.8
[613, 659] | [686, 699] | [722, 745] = 0.5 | 37.5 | 32.9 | 31.8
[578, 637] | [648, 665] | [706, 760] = 0.2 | 40.3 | 36.3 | 31.4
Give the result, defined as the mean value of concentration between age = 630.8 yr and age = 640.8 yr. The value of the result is 38.7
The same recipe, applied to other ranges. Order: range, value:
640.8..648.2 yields 34.9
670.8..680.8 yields 35.2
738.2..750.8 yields 31.8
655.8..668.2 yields 36.8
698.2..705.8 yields 30.5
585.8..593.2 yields 41.7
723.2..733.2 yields 31.2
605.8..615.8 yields 40.5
